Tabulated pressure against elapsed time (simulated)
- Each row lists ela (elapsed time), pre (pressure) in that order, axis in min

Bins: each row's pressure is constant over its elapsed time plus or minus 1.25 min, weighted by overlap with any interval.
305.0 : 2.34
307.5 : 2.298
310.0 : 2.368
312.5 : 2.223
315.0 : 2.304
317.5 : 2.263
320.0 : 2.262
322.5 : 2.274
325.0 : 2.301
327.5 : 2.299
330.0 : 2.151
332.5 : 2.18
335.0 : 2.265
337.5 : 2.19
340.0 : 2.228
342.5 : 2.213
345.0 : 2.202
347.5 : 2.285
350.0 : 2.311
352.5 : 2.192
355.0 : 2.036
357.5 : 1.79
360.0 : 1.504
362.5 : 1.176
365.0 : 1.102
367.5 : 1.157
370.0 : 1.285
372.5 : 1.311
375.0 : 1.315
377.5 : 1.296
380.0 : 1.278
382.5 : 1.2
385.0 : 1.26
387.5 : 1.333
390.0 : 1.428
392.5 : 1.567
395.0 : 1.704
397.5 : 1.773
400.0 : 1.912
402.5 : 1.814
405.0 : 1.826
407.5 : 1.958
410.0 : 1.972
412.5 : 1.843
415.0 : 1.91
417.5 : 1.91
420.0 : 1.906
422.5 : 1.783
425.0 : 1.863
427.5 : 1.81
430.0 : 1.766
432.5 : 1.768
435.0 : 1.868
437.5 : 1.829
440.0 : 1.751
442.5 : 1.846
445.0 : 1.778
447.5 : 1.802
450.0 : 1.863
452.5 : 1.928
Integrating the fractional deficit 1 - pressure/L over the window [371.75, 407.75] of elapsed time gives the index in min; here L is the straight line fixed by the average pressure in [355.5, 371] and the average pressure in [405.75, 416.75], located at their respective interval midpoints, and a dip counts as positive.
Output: 3.39 min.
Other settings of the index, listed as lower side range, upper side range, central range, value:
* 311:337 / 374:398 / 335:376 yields 1.3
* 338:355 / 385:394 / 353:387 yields 7.8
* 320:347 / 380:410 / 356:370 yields 4.3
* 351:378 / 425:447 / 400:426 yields -2.7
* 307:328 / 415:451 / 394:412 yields 0.9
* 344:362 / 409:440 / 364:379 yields 5.5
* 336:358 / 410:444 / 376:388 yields 4.5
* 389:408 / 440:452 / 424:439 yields -0.1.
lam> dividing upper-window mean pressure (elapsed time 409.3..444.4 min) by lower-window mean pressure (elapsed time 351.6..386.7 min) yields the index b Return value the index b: 1.30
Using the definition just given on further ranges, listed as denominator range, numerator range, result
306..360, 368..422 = 0.73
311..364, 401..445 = 0.87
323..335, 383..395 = 0.63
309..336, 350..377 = 0.67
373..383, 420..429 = 1.43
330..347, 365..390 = 0.57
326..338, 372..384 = 0.58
